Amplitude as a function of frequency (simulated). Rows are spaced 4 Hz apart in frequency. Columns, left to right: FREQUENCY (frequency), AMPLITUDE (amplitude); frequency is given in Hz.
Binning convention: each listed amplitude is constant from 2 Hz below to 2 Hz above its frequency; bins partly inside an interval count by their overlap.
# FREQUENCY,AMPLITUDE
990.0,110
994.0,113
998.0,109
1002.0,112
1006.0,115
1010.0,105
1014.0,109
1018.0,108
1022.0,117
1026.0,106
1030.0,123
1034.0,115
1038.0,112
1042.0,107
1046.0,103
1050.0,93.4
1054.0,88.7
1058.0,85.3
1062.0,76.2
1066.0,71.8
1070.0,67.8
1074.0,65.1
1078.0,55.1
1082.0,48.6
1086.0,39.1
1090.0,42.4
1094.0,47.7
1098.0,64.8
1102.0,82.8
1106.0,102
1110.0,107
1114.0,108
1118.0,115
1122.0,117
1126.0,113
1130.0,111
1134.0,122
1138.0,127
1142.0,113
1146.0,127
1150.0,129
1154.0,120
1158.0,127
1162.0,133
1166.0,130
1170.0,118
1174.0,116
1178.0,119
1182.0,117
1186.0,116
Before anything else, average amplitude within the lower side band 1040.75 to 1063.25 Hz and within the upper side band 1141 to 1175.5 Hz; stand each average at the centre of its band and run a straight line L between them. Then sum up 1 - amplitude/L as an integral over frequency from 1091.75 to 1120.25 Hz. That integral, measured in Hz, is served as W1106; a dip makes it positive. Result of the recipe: 5.12 Hz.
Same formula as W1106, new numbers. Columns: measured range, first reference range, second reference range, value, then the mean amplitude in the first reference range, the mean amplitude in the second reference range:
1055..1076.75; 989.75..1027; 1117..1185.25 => 7.8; 111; 121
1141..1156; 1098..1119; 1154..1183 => -1.1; 98.8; 123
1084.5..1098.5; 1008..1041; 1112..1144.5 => 8.2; 112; 116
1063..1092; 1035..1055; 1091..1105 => 8.8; 102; 66.1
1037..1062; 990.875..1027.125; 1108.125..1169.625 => 3.9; 111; 120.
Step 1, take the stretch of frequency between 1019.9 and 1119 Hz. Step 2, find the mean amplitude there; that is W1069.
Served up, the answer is 85.5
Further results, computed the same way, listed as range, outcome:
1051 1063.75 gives 84.3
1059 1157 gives 90.8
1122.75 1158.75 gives 121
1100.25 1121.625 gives 104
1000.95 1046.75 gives 111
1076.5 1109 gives 61.8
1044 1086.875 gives 73.1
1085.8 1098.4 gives 47.8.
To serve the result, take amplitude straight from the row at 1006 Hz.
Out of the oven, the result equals 115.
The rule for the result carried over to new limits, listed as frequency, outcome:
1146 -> 127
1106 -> 102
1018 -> 108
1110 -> 107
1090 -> 42.4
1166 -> 130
